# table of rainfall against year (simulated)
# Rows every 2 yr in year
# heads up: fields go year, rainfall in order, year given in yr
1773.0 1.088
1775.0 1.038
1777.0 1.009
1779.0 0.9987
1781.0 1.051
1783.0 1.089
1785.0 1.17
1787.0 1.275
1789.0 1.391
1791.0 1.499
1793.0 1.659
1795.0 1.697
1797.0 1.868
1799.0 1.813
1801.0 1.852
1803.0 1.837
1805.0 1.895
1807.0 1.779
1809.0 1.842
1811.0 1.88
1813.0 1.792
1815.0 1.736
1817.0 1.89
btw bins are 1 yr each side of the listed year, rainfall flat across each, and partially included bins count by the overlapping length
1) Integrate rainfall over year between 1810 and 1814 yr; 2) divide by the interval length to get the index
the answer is 1.84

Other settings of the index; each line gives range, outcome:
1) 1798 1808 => 1.84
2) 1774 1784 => 1.04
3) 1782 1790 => 1.23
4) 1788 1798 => 1.62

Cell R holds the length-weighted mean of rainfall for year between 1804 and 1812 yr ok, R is 1.85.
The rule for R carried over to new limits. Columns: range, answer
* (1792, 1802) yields 1.78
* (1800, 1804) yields 1.84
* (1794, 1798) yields 1.78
